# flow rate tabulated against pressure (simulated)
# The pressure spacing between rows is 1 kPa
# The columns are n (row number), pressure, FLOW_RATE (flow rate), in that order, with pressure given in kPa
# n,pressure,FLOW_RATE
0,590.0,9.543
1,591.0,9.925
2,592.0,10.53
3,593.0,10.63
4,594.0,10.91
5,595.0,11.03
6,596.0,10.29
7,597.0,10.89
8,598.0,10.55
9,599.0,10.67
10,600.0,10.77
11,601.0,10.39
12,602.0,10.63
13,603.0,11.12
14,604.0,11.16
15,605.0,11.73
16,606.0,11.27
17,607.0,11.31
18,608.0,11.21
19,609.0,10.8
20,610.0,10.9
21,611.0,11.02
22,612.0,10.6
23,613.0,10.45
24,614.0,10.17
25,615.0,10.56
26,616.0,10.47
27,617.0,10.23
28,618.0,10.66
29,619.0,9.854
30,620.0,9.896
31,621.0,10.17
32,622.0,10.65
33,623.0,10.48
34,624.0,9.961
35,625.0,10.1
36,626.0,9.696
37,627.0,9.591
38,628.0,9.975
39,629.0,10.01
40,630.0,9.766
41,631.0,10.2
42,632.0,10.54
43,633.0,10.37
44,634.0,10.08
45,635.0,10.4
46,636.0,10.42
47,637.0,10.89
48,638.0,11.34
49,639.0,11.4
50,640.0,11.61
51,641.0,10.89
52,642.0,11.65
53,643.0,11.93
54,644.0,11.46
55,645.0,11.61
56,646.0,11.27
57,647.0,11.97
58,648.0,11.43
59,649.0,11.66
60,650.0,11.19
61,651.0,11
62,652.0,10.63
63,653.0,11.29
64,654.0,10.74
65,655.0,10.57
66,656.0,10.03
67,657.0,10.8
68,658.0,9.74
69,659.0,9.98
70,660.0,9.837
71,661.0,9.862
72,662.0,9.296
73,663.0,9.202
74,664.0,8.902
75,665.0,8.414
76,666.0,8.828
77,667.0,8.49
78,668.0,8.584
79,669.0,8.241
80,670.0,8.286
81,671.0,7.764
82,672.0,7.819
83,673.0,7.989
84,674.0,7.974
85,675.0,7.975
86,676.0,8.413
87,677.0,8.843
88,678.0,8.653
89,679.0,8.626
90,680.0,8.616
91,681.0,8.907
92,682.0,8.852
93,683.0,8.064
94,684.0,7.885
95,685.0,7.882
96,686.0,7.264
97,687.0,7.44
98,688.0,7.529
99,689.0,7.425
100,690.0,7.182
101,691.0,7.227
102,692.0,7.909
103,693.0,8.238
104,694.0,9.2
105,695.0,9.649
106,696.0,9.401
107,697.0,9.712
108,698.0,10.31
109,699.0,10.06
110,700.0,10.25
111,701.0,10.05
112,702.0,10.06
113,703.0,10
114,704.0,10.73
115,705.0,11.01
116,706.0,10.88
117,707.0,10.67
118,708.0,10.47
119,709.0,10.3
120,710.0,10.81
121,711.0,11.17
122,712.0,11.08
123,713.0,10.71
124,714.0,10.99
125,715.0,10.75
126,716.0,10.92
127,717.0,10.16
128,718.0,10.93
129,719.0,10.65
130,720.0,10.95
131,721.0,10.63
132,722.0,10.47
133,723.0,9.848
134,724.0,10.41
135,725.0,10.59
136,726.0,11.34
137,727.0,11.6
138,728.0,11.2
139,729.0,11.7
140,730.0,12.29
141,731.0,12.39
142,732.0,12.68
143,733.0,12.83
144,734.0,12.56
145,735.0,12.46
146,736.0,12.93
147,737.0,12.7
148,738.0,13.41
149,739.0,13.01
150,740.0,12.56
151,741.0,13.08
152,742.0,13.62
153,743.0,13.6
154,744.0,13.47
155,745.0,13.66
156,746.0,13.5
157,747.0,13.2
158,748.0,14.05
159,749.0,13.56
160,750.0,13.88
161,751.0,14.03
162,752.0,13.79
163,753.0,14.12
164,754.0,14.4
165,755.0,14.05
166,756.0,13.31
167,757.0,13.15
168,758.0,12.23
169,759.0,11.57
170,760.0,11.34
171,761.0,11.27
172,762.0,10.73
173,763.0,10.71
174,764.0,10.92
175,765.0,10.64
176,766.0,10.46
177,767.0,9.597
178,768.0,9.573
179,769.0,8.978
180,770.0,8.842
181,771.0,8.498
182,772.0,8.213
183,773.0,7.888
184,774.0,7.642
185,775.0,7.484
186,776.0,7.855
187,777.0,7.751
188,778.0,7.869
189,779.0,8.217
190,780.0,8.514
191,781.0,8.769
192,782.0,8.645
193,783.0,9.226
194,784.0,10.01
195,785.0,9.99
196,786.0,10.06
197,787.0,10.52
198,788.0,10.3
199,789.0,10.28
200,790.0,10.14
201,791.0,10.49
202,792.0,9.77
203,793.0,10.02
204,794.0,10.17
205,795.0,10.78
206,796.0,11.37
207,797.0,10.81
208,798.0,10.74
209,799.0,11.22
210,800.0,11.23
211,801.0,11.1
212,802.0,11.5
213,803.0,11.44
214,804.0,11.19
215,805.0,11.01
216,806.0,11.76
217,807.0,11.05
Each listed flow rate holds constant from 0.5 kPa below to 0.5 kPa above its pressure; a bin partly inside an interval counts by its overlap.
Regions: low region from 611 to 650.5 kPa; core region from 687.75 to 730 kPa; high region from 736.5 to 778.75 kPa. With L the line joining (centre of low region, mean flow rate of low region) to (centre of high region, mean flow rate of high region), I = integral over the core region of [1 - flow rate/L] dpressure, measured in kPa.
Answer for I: 3.9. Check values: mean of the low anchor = 10.7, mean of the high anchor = 11.5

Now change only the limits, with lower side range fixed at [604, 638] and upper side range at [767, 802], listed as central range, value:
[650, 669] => 0.85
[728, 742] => -4.04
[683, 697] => 2.76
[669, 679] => 1.91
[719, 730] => -1.18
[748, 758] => -4.16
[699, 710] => -0.50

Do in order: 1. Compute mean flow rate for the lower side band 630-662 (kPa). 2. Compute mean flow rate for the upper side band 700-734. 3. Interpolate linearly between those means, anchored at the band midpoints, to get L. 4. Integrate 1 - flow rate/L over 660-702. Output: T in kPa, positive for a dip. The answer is 8.8 kPa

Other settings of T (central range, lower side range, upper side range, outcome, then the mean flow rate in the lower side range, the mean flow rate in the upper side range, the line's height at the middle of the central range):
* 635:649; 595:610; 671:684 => -2.62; 10.9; 8.35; 9.57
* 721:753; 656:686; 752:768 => -4.34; 8.71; 11.9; 11.1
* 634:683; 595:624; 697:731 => 3.83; 10.7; 10.7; 10.7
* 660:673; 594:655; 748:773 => 2.76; 10.7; 11.6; 11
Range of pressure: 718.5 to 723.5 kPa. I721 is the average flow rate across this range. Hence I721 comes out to 10.5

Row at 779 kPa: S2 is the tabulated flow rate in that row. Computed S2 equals 8.217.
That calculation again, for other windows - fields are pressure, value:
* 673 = 7.989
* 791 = 10.49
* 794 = 10.17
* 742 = 13.62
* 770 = 8.842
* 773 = 7.888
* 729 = 11.7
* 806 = 11.76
